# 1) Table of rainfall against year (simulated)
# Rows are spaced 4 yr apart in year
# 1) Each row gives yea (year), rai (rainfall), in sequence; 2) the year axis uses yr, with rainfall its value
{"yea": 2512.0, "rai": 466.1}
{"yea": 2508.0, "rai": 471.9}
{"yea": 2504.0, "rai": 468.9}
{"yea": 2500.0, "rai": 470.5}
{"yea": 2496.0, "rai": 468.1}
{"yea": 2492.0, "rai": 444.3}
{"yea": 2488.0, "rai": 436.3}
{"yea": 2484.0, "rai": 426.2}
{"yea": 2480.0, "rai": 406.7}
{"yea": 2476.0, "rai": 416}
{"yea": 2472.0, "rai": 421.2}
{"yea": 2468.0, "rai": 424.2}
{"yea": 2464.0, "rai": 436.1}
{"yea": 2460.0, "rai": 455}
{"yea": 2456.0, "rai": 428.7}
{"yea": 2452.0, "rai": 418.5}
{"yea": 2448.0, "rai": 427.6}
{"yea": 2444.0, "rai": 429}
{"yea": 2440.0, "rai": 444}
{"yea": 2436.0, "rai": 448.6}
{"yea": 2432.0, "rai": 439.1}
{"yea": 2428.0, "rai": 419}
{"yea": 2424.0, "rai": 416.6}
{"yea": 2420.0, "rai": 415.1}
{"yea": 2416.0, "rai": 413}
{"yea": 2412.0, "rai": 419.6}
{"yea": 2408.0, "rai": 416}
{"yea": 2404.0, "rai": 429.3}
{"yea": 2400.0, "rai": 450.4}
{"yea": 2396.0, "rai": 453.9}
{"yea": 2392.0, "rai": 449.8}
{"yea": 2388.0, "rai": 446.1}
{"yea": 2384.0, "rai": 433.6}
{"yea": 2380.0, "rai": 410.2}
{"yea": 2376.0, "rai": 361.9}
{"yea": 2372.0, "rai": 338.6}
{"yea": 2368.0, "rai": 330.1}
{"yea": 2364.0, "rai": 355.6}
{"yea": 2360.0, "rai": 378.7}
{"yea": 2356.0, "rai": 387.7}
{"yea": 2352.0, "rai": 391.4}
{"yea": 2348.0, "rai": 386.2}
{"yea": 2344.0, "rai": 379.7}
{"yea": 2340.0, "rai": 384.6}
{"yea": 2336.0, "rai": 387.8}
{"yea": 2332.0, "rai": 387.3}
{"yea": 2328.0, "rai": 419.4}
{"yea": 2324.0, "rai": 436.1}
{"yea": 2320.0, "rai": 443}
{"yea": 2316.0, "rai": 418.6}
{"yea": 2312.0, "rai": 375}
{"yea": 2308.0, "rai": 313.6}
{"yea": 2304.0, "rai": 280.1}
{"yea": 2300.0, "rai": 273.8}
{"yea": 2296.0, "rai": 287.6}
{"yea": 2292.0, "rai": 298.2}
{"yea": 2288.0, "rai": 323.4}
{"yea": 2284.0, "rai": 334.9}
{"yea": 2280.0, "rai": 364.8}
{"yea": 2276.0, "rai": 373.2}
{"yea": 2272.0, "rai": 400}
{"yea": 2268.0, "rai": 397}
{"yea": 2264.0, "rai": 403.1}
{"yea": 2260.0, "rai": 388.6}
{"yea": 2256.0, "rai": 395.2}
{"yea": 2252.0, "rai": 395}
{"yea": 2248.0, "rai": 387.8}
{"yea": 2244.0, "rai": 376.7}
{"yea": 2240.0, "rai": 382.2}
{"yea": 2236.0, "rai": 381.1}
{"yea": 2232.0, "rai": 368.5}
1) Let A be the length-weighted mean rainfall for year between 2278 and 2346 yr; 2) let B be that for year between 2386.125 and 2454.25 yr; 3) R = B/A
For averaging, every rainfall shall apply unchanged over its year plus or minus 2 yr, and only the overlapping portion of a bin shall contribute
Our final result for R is 1.20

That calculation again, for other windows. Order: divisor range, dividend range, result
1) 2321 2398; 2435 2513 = 1.11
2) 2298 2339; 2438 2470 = 1.16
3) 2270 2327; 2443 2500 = 1.23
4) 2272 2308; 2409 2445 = 1.33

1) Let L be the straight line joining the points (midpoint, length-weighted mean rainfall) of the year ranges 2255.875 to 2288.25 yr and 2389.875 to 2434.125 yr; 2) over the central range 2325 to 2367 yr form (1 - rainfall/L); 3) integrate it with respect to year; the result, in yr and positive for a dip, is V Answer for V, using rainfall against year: 2.0 yr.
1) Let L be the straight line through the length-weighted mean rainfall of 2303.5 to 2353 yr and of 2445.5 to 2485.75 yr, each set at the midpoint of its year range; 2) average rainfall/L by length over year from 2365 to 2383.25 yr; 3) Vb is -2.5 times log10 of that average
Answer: 0.10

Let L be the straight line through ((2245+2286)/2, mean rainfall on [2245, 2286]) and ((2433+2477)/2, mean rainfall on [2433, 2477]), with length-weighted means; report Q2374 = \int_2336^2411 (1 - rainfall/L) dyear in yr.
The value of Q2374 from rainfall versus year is 2.3 yr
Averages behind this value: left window 384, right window 432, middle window 399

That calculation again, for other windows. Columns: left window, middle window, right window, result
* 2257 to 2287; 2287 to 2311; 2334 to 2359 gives 5.2 yr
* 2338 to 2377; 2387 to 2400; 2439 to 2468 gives -1.9 yr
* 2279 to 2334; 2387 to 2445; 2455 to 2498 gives -4.0 yr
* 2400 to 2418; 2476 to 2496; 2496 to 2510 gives 1.3 yr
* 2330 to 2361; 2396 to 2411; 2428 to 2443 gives -0.5 yr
